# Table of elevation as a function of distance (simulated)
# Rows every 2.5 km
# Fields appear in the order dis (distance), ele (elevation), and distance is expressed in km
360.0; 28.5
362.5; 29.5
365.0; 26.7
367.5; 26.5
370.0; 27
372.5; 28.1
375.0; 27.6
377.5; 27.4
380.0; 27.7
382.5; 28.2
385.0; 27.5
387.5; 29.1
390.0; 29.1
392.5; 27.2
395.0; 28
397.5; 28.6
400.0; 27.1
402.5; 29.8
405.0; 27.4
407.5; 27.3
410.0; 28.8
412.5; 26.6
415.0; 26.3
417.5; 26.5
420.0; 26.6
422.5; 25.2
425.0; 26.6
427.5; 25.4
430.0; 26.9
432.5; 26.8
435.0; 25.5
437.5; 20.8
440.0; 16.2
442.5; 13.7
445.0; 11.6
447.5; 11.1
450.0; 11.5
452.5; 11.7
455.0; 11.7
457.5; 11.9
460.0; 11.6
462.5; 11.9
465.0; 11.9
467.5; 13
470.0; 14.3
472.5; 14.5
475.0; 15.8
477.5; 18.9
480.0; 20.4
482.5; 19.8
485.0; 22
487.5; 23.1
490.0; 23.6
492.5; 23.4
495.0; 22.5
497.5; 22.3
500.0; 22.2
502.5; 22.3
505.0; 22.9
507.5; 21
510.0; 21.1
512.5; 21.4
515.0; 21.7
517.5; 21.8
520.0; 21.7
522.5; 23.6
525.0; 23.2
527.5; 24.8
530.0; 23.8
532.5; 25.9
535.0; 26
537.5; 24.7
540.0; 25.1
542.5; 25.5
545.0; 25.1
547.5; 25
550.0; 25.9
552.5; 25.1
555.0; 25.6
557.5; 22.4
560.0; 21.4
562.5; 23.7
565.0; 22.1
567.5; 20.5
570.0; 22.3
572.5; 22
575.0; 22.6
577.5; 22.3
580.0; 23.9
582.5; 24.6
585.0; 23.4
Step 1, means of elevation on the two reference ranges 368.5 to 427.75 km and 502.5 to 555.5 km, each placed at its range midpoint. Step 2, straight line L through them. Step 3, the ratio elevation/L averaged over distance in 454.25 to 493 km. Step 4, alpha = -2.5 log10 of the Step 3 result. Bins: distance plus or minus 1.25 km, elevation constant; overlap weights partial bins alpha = 0.45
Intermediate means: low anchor 27.5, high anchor 23.8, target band 16.7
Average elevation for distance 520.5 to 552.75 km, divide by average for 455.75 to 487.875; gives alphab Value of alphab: 1.57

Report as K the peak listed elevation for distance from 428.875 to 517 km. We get 26.9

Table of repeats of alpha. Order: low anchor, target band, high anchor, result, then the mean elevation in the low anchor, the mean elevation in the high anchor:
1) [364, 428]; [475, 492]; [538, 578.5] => 0.204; 27.4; 23.6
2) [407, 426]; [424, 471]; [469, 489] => 0.368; 26.7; 18.7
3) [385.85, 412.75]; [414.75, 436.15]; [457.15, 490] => -0.095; 28.1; 16.5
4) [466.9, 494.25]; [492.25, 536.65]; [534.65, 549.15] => -0.018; 19.2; 25.2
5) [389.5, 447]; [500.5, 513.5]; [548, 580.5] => 0.097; 24.9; 23.1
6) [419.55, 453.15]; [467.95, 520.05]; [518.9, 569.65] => 0.077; 20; 24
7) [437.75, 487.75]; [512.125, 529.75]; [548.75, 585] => -0.167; 14.8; 23.2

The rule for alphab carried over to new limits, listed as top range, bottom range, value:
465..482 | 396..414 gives 0.57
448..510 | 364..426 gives 0.64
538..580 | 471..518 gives 1.12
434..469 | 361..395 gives 0.50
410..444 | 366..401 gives 0.87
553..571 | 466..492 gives 1.22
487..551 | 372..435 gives 0.86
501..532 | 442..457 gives 1.91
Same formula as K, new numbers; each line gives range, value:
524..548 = 26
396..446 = 29.8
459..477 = 15.8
